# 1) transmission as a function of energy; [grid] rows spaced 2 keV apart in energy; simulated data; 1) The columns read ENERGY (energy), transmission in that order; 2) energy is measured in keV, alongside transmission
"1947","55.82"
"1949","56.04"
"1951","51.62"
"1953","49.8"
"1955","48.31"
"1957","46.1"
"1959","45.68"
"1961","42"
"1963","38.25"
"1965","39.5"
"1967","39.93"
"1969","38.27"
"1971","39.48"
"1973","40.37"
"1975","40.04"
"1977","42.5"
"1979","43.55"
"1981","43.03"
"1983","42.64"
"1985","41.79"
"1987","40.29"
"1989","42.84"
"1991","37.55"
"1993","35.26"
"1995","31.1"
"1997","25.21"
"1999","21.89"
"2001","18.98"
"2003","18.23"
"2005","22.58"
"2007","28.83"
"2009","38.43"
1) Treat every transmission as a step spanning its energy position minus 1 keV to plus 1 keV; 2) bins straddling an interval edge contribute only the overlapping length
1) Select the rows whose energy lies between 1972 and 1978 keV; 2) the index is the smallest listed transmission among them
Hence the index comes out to 40.04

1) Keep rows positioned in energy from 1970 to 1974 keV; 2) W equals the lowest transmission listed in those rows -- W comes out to 39.48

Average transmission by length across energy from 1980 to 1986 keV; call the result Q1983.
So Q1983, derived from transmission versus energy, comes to 42.5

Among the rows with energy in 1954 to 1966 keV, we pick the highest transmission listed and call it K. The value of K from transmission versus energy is 48.31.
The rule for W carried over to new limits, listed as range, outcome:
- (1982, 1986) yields 41.79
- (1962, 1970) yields 38.25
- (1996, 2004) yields 18.23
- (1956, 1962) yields 42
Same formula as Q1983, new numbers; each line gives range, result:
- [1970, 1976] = 40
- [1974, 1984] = 42.4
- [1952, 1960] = 47.5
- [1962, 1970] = 39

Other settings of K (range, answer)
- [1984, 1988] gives 41.79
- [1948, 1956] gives 56.04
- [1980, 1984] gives 43.03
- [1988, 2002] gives 42.84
